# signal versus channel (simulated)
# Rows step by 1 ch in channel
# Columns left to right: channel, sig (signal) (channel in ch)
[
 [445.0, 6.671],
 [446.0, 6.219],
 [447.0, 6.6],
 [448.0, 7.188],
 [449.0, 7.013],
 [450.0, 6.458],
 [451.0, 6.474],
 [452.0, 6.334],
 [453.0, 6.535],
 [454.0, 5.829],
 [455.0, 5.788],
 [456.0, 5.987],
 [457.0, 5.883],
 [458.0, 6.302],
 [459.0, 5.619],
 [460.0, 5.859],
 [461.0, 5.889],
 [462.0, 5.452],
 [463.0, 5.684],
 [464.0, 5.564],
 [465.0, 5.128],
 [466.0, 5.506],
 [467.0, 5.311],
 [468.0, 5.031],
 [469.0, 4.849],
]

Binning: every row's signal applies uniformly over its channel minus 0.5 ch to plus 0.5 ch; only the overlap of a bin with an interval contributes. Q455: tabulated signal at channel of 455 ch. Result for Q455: 5.788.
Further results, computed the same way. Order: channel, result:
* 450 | 6.458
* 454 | 5.829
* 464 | 5.564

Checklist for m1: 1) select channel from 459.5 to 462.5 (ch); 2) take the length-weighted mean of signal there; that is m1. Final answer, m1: 5.73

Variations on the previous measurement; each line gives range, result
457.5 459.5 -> 5.96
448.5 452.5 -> 6.57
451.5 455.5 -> 6.12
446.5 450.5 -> 6.81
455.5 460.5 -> 5.93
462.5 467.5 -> 5.44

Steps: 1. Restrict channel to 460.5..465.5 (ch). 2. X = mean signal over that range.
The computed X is 5.54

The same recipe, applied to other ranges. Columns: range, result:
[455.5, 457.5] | 5.94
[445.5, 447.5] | 6.41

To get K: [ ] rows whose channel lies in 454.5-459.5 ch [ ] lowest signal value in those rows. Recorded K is 5.619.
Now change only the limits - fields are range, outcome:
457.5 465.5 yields 5.128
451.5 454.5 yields 5.829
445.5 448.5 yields 6.219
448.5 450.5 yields 6.458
